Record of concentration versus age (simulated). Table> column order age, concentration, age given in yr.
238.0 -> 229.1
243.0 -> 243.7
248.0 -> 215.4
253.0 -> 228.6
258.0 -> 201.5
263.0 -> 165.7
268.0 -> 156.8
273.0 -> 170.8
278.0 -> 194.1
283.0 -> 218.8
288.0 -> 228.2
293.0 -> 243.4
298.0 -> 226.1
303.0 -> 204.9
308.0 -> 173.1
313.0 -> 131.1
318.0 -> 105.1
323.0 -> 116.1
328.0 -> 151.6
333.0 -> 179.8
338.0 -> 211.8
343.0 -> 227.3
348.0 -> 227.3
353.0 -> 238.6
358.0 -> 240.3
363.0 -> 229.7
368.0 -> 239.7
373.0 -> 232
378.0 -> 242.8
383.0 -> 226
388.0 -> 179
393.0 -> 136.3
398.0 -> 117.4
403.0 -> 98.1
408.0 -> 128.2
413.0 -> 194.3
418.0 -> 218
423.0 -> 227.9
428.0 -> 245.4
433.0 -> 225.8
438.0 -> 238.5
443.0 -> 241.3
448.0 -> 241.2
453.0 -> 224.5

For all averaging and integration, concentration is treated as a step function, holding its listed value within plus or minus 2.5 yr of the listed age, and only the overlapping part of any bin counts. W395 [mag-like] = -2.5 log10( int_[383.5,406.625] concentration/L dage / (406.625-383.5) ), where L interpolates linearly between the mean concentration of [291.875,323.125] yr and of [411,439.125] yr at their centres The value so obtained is 0.44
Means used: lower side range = 172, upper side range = 225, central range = 141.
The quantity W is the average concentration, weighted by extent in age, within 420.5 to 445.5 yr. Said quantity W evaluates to 236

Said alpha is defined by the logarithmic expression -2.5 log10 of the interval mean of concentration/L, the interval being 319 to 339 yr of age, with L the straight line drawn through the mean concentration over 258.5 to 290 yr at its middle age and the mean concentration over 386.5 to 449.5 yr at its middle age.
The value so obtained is 0.21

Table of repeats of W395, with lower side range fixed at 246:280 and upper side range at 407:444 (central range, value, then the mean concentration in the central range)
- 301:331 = 0.33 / 147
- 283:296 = -0.19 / 232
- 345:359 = -0.15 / 235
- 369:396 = 0.03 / 204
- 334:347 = -0.07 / 216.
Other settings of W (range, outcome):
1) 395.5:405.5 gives 108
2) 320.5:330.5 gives 134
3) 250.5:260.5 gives 215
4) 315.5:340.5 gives 153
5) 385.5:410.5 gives 132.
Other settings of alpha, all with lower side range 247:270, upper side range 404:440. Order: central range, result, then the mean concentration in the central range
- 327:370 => -0.09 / 218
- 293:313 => -0.01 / 198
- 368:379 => -0.17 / 237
